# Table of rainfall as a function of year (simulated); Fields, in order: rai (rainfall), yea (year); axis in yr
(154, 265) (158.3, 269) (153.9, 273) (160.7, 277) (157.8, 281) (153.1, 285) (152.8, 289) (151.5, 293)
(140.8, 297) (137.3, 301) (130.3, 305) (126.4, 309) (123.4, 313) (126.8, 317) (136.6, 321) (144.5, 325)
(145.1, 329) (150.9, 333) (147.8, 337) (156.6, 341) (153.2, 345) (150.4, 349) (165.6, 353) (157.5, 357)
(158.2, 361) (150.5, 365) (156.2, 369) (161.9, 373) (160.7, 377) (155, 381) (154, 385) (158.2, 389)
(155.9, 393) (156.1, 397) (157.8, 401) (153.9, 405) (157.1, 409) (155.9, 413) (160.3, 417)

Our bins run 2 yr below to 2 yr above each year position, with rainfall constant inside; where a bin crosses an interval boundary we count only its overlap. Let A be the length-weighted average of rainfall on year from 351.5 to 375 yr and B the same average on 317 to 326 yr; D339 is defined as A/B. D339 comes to 1.2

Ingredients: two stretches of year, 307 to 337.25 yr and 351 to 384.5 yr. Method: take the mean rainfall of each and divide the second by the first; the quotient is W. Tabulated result 1.15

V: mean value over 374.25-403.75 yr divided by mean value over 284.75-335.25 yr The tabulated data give 1.12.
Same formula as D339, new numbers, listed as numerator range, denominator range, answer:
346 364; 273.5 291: 1.01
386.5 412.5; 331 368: 1.01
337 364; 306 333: 1.16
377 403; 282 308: 1.09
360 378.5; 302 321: 1.23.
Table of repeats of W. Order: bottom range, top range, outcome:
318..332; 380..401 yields 1.10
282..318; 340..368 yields 1.12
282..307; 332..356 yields 1.07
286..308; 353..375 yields 1.11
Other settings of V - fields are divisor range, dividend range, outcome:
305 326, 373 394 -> 1.20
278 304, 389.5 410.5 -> 1.05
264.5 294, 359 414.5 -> 1.01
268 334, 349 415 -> 1.09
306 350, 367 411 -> 1.11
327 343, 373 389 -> 1.05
